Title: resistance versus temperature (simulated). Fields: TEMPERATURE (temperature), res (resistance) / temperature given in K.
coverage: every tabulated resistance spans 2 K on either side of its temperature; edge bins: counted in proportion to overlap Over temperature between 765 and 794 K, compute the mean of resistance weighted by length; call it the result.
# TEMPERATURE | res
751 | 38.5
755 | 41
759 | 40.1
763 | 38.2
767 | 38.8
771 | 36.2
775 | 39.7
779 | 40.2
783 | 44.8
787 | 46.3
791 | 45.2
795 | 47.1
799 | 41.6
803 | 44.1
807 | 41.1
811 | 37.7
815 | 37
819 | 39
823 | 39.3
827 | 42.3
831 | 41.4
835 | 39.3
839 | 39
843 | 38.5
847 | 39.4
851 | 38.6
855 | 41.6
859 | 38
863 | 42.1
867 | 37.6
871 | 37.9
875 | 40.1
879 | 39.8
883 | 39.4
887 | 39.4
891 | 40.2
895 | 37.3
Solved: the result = 41.8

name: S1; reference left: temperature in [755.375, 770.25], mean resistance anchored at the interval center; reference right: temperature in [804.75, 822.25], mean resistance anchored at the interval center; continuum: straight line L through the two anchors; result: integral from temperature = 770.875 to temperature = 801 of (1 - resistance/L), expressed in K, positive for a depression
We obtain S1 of -3.2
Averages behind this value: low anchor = 39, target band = 43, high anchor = 38.8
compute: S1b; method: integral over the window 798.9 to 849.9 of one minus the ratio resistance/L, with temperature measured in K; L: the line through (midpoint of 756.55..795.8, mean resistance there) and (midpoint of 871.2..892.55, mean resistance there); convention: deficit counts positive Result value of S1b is 0.9 K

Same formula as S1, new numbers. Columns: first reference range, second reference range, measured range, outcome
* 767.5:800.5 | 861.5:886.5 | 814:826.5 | 0.7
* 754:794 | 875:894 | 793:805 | -1.0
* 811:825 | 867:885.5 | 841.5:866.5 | -0.5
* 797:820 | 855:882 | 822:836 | -0.3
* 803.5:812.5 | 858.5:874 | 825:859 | -0.3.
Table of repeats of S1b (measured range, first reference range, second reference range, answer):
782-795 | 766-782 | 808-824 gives -2.3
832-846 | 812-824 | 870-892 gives -0.2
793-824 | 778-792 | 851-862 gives 1.4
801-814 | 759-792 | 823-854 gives -0.1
